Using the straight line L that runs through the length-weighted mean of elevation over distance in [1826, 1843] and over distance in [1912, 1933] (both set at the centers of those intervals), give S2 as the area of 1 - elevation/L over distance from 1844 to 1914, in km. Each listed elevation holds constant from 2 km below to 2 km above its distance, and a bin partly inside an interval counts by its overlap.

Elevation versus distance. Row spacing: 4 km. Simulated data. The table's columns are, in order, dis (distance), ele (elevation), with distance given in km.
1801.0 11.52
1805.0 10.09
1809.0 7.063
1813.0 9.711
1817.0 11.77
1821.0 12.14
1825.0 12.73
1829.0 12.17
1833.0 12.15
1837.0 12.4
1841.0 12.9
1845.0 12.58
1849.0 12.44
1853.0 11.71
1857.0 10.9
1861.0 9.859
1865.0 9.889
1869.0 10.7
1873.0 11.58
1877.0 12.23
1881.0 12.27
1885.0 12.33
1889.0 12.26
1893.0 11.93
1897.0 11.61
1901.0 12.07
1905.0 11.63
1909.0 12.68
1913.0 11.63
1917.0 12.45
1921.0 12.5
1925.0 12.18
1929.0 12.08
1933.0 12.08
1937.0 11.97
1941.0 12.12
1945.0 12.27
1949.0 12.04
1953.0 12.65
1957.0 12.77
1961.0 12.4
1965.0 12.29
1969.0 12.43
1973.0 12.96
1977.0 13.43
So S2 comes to 3.6 km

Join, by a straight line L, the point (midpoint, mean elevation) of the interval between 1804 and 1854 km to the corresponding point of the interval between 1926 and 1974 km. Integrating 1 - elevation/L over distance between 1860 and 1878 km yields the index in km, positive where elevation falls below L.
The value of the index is 1.5 km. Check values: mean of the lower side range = 11.6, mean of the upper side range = 12.3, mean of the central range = 10.8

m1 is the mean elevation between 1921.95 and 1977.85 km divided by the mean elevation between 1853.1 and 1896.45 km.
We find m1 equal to 1.08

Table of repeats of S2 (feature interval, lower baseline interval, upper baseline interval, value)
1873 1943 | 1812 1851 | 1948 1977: 1.7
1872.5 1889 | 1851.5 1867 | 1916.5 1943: -1.7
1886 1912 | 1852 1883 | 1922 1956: -1.0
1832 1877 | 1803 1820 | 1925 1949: -4.2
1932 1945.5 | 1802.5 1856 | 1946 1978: 0.3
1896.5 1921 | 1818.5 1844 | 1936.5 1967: 0.6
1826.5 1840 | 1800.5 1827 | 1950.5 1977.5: -1.7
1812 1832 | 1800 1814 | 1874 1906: -3.8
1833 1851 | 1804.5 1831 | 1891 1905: -2.2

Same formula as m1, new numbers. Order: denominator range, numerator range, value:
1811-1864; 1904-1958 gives 1.04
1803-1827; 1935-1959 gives 1.16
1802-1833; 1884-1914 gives 1.10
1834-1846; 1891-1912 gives 0.95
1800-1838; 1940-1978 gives 1.12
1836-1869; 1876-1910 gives 1.05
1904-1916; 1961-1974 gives 1.04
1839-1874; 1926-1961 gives 1.08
